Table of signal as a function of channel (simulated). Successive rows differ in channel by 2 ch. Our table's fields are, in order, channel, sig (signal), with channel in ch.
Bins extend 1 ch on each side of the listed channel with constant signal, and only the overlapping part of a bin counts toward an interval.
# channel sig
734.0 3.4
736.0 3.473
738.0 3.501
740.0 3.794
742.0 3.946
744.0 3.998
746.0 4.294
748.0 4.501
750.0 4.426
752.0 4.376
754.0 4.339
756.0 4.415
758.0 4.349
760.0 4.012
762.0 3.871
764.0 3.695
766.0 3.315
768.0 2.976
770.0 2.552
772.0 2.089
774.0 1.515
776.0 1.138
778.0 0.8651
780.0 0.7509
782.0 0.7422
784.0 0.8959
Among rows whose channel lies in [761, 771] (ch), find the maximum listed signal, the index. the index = 3.871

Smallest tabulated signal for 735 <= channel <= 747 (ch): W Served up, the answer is 3.473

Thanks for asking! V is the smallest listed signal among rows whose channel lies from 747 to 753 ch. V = 4.376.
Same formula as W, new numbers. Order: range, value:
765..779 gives 0.8651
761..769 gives 2.976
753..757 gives 4.339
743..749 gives 3.998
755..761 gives 4.012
